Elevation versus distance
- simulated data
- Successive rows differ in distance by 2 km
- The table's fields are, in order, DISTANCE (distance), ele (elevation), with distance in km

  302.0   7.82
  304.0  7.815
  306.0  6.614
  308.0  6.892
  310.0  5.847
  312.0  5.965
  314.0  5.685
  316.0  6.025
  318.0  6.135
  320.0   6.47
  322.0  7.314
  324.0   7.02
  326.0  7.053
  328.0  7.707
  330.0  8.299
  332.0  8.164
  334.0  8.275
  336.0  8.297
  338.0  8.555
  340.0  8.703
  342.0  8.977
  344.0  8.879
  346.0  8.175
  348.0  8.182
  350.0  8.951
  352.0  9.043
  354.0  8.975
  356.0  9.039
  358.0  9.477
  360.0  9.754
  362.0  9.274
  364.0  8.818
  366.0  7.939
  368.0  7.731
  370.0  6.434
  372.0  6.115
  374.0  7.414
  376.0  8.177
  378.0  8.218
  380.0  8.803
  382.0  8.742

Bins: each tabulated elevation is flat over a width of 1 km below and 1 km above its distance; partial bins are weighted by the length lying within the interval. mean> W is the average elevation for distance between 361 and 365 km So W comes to 9.05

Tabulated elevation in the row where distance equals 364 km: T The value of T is 8.818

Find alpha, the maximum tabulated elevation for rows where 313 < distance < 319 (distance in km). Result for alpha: 6.135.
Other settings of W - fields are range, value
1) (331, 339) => 8.32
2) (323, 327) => 7.04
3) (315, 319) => 6.08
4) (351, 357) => 9.02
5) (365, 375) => 7.13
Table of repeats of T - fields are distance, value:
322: 7.314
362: 9.274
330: 8.299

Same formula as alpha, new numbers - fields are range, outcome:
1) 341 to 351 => 8.977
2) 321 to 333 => 8.299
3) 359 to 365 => 9.754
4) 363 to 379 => 8.818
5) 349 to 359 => 9.477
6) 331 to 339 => 8.555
